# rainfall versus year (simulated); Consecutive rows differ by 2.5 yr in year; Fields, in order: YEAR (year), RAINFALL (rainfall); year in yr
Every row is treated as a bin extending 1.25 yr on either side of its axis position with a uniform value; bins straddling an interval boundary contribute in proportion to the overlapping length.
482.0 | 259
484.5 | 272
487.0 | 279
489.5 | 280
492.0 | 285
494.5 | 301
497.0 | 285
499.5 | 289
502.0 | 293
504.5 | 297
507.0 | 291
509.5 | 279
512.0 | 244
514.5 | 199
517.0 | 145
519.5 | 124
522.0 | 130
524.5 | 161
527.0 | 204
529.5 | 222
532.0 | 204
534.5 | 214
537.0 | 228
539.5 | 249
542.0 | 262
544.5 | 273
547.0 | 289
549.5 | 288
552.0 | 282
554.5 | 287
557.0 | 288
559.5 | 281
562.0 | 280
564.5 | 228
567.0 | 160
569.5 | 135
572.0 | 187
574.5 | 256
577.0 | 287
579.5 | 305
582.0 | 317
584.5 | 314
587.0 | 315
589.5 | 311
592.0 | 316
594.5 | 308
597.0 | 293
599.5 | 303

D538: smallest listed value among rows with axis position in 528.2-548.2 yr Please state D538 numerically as 204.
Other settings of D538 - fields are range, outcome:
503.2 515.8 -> 199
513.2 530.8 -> 124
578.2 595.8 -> 305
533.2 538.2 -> 214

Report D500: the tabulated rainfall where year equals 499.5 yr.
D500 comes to 289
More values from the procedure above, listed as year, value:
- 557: 288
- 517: 145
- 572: 187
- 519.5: 124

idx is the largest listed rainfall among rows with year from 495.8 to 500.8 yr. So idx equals 289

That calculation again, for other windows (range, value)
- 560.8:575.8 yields 280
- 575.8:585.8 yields 317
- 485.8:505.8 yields 301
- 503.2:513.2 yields 297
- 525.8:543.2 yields 262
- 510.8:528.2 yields 244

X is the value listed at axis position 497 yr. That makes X 285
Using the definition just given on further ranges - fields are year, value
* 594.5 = 308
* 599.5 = 303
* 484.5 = 272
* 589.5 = 311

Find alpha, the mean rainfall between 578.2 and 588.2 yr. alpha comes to 313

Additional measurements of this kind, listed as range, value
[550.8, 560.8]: 284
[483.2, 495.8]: 283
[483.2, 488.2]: 275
